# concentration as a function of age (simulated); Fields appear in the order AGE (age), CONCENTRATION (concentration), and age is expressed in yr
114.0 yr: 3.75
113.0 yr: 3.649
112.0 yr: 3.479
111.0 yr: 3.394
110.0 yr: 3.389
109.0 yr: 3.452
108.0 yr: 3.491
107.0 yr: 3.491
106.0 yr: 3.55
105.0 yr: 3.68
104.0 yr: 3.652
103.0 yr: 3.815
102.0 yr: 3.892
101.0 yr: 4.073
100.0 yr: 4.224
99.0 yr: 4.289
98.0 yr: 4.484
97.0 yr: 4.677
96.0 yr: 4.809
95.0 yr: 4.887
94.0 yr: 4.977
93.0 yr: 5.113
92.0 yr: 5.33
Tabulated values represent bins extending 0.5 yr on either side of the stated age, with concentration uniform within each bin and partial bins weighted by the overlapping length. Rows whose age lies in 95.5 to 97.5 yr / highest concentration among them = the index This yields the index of 4.809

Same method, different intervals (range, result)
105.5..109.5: 3.55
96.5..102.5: 4.677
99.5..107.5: 4.224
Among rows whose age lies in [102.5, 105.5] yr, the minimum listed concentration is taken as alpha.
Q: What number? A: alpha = 3.652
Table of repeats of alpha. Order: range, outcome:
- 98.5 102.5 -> 3.892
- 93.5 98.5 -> 4.484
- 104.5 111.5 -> 3.389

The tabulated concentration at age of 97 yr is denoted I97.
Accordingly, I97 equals 4.677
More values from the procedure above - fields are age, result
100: 4.224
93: 5.113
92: 5.33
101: 4.073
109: 3.452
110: 3.389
